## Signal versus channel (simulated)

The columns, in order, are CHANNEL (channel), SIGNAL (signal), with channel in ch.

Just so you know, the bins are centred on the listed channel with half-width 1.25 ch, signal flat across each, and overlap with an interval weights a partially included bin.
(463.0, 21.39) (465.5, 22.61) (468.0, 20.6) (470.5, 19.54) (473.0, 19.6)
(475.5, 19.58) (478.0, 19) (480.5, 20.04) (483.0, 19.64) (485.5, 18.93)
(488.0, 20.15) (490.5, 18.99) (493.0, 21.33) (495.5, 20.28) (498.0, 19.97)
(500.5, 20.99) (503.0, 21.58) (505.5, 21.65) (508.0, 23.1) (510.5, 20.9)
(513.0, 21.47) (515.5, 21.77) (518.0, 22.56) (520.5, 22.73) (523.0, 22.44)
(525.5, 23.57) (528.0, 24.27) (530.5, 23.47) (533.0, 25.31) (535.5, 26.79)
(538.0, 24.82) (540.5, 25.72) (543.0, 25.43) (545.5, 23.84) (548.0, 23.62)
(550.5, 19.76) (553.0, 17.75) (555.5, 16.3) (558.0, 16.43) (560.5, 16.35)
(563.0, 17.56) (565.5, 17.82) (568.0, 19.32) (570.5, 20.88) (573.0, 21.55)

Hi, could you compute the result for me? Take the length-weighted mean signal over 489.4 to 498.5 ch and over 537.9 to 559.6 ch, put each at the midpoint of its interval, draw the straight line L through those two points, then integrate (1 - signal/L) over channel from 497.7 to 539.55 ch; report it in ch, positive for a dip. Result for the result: -4.4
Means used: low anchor 20.2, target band 22.9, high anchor 21.3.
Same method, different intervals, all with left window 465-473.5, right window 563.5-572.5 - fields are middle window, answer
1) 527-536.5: -2.47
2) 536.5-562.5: -1.80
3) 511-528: -2.19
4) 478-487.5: 0.39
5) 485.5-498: 0.12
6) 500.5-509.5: -0.82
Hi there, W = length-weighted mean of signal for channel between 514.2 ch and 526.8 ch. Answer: 22.6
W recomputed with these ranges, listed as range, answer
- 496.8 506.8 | 21.1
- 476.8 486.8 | 19.4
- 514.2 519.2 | 22.2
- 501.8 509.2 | 22.1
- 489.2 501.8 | 20.3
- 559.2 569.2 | 17.7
